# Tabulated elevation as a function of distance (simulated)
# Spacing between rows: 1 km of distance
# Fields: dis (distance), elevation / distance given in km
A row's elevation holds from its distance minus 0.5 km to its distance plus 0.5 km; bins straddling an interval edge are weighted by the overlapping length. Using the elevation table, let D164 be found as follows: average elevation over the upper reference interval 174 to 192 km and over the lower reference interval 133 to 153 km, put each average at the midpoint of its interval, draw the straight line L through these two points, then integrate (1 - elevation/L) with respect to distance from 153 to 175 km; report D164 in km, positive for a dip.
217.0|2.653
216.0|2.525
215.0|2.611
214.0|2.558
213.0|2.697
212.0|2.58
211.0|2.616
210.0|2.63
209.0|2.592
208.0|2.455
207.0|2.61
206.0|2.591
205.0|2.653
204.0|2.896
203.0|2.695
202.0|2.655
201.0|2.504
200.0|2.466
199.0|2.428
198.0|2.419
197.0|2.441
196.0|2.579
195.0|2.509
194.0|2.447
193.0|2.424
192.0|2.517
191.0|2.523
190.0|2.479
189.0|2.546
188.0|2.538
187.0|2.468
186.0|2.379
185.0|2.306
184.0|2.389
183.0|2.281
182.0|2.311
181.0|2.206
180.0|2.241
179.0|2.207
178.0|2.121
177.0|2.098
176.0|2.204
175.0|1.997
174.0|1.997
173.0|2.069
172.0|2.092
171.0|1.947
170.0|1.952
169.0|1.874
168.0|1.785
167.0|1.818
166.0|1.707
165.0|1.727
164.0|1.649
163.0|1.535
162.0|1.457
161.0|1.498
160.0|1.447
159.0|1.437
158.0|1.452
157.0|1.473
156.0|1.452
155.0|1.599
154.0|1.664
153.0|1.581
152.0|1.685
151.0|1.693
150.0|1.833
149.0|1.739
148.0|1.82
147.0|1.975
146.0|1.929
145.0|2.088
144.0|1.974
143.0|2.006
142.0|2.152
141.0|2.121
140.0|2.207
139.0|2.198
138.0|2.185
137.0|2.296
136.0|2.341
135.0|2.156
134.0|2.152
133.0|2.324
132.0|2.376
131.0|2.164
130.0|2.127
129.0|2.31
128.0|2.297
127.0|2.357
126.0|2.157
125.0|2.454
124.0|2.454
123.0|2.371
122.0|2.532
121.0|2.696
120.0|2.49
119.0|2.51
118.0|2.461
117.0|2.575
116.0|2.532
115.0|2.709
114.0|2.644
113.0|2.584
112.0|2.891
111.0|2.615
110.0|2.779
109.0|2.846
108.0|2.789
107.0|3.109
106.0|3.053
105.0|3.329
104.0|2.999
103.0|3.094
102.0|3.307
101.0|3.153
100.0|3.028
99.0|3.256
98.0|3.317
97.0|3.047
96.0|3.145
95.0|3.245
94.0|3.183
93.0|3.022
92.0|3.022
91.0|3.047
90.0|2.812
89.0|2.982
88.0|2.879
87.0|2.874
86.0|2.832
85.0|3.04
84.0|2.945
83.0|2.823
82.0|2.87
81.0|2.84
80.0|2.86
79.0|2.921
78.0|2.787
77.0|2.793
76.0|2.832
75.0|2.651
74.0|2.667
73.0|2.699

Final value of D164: 4.8 km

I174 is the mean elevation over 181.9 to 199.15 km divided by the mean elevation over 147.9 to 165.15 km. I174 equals 1.54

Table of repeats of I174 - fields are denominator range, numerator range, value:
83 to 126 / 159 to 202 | 0.75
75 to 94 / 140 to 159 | 0.62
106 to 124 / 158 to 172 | 0.63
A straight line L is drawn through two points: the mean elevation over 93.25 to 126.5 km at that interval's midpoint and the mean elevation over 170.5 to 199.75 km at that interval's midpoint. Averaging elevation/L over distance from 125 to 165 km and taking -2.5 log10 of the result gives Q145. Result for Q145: 0.327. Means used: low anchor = 2.83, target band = 1.92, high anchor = 2.32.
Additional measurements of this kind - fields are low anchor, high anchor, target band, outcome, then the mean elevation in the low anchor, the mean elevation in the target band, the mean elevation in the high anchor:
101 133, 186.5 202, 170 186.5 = 0.16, 2.64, 2.17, 2.49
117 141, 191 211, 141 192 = 0.25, 2.33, 1.96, 2.55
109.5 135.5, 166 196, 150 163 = 0.44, 2.45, 1.55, 2.23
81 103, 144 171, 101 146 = -0.04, 3.04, 2.5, 1.7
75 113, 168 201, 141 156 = 0.36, 2.97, 1.83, 2.29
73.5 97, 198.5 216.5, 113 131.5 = 0.16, 2.92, 2.44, 2.6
